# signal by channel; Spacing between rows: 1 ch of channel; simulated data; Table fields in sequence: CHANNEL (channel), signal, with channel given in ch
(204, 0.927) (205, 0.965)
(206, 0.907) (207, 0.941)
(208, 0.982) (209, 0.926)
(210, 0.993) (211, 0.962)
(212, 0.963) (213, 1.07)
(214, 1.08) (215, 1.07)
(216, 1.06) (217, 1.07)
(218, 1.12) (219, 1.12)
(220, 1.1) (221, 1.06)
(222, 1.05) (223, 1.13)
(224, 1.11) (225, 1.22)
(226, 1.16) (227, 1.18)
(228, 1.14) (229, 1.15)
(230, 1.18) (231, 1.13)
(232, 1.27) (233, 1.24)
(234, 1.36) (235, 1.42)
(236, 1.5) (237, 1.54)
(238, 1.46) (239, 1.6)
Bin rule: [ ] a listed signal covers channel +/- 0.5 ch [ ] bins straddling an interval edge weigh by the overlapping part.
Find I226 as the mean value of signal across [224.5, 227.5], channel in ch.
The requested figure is 1.19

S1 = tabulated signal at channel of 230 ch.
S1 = 1.18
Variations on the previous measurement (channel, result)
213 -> 1.07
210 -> 0.993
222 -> 1.05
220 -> 1.1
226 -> 1.16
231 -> 1.13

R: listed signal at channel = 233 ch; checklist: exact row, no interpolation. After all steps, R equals 1.24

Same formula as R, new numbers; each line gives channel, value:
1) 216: 1.06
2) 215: 1.07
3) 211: 0.962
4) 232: 1.27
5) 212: 0.963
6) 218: 1.12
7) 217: 1.07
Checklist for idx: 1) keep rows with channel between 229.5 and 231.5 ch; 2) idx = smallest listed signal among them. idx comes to 1.13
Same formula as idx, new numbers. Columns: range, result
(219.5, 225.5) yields 1.05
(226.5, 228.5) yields 1.14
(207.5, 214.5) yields 0.926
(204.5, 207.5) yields 0.907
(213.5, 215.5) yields 1.07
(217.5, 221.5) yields 1.06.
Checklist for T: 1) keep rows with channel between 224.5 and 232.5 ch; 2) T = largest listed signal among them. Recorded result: 1.27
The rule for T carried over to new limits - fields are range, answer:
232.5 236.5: 1.5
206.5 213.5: 1.07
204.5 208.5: 0.982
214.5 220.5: 1.12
